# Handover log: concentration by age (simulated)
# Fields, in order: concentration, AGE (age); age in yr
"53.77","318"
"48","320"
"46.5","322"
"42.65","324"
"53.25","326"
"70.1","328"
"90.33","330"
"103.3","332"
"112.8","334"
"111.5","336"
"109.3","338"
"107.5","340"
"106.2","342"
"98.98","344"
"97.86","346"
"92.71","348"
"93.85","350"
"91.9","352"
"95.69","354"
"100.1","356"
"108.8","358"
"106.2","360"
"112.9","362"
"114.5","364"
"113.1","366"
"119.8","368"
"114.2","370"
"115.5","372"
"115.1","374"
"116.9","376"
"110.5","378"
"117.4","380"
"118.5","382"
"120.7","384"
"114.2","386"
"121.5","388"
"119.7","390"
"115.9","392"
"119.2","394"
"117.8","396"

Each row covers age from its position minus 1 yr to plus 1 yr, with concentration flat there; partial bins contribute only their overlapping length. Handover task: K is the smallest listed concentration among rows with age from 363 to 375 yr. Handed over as 113.1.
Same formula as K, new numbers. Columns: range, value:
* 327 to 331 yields 70.1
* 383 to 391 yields 114.2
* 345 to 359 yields 91.9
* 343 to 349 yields 92.71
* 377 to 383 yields 110.5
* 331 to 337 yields 103.3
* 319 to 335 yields 42.65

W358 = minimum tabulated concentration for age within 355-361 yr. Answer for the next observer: 100.1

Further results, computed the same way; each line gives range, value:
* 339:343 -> 106.2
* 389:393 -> 115.9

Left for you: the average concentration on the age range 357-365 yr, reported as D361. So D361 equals 111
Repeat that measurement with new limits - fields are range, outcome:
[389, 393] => 118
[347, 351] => 93.3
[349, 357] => 95.4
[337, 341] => 108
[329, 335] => 102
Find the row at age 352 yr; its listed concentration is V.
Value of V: 91.9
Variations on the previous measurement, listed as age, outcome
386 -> 114.2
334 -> 112.8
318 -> 53.77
